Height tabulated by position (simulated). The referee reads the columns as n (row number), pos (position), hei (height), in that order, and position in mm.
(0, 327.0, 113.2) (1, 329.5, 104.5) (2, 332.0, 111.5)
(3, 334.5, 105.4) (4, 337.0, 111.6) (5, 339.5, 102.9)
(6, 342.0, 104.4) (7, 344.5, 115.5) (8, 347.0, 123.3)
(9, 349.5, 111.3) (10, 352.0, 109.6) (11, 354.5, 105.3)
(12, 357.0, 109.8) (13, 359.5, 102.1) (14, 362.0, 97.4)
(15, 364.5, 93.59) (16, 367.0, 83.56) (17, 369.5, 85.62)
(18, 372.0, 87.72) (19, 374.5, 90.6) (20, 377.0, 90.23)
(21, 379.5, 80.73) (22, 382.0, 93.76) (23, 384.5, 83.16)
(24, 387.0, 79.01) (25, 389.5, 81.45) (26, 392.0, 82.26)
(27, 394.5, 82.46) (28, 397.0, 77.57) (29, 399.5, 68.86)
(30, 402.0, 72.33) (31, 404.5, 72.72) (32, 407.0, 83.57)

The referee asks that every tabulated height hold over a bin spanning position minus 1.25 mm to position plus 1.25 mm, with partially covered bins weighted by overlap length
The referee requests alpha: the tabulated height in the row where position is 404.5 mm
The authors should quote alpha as 72.72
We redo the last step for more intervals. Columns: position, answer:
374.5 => 90.6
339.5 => 102.9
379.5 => 80.73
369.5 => 85.62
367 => 83.56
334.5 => 105.4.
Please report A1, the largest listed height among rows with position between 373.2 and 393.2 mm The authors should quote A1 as 93.76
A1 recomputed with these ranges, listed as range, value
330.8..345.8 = 115.5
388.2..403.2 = 82.46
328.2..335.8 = 111.5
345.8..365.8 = 123.3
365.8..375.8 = 90.6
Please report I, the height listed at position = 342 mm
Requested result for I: 104.4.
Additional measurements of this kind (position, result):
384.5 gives 83.16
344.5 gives 115.5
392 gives 82.26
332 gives 111.5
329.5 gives 104.5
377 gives 90.23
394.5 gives 82.46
